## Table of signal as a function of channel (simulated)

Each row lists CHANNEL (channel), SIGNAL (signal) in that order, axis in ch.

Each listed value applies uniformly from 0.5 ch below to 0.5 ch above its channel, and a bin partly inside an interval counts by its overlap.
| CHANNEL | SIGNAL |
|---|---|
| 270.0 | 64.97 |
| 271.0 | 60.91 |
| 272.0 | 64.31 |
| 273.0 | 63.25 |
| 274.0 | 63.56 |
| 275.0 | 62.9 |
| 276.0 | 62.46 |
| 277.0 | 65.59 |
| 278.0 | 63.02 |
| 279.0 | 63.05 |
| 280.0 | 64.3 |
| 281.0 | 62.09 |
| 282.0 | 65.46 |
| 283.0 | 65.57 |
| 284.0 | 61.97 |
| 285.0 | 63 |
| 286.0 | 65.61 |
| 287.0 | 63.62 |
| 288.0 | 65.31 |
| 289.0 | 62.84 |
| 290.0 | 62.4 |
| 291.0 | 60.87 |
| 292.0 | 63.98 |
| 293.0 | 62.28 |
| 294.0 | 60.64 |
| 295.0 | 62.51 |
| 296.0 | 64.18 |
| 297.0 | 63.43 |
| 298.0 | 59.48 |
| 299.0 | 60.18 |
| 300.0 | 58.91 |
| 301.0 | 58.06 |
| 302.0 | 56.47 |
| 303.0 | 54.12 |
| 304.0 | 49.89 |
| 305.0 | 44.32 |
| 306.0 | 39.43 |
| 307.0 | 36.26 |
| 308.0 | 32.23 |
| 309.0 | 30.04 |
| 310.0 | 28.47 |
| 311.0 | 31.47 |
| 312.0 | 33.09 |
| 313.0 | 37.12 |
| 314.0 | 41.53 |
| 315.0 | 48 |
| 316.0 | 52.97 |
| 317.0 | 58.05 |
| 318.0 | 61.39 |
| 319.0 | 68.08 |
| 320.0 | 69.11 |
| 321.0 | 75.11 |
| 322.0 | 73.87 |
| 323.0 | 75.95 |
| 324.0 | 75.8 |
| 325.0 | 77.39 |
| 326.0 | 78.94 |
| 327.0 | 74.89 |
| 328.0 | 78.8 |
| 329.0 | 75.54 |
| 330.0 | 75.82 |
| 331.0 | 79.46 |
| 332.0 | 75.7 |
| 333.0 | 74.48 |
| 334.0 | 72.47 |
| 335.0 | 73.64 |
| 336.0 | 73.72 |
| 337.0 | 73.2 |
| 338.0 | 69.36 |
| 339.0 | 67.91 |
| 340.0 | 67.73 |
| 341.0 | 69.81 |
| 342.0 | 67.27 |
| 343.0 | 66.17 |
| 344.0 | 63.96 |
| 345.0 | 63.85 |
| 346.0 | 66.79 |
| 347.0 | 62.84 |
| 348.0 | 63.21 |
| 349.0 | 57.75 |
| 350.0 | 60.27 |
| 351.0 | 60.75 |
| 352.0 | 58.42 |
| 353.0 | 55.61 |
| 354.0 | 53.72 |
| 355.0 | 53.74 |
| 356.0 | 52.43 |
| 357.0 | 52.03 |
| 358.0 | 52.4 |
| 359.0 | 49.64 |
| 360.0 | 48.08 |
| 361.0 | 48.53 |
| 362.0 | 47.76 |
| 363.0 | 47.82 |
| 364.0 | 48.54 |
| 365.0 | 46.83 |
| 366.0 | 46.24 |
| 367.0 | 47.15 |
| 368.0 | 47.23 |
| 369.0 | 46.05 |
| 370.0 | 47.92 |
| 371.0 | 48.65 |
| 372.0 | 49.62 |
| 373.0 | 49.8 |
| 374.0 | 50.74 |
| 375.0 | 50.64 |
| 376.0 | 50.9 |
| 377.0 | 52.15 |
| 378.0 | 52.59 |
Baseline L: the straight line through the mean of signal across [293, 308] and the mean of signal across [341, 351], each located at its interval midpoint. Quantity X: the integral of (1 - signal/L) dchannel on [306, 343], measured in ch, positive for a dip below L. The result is -1.7 ch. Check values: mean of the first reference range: 54.3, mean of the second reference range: 63.7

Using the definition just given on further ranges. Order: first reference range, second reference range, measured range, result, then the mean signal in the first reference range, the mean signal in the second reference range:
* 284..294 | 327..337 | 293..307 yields 2.2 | 63.1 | 75.4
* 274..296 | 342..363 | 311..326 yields 0.0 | 63.3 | 56.9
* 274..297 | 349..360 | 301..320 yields 4.6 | 63.4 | 54.7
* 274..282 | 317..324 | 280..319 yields 7.2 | 63.5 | 70.1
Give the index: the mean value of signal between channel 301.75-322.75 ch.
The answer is 48.9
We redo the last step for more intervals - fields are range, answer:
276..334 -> 60.3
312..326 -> 62.2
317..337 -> 73.8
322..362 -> 65.7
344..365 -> 55.2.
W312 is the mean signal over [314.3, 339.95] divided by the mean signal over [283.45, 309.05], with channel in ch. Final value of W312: 1.25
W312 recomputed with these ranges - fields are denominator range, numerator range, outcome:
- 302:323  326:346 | 1.46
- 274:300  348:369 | 0.82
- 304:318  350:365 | 1.29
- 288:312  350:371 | 0.97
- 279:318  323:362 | 1.21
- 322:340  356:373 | 0.65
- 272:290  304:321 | 0.71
